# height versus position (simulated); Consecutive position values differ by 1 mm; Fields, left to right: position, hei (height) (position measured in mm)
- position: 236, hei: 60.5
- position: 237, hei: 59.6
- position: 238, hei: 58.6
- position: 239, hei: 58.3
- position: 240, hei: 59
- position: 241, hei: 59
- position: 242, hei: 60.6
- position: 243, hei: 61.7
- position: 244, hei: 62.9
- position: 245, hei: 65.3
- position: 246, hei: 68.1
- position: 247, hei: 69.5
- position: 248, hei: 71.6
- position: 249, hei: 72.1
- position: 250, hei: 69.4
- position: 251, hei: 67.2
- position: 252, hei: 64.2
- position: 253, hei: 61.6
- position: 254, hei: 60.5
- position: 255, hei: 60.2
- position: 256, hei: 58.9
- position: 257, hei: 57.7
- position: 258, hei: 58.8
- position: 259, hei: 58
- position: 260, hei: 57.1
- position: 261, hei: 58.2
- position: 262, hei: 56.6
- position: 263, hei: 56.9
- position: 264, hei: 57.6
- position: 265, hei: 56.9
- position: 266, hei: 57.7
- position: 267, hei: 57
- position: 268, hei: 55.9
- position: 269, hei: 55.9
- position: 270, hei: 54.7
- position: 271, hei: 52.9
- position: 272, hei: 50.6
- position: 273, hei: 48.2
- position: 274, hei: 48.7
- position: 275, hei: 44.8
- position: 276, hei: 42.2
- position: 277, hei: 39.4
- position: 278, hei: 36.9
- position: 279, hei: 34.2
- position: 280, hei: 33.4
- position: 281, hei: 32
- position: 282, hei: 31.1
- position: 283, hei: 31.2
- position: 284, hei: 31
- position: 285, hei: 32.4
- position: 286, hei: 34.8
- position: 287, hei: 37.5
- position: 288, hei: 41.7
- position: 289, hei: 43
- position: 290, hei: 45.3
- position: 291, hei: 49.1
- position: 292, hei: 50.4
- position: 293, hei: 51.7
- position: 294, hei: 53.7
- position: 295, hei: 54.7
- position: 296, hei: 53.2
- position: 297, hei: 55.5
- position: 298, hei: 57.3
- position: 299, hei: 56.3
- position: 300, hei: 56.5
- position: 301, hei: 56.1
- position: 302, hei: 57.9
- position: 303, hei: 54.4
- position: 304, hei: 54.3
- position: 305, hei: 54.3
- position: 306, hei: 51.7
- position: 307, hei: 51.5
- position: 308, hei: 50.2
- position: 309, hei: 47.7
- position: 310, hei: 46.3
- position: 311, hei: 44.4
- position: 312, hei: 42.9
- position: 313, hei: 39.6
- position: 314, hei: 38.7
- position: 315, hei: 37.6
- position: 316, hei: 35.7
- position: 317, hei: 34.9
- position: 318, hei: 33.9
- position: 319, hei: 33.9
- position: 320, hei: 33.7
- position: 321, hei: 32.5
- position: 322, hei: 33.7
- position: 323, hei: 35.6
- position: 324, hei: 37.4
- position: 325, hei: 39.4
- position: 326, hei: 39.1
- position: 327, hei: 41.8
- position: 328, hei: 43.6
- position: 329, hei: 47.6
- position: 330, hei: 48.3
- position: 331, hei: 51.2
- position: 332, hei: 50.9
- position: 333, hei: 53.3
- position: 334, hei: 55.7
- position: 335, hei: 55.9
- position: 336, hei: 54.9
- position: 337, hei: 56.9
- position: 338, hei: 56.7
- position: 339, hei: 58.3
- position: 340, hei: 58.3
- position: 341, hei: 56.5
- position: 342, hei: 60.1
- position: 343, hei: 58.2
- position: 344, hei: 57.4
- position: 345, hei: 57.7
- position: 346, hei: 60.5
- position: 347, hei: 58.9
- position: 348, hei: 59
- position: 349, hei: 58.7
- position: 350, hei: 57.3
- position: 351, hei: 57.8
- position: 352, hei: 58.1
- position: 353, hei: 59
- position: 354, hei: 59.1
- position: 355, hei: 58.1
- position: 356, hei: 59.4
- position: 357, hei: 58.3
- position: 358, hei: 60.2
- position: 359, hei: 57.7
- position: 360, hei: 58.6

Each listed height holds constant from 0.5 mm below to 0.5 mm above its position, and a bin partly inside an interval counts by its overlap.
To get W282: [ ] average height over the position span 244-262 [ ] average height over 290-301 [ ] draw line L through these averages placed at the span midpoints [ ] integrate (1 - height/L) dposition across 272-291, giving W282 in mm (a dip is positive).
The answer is 6.0 mm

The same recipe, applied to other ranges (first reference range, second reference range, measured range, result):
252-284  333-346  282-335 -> 8.94 mm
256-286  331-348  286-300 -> 0.31 mm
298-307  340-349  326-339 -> 1.44 mm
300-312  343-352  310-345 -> 5.89 mm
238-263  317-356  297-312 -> 0.67 mm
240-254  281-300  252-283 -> 2.80 mm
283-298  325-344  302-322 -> 2.20 mm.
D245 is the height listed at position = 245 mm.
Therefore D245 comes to 65.3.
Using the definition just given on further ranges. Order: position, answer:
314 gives 38.7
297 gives 55.5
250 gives 69.4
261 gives 58.2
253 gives 61.6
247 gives 69.5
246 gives 68.1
